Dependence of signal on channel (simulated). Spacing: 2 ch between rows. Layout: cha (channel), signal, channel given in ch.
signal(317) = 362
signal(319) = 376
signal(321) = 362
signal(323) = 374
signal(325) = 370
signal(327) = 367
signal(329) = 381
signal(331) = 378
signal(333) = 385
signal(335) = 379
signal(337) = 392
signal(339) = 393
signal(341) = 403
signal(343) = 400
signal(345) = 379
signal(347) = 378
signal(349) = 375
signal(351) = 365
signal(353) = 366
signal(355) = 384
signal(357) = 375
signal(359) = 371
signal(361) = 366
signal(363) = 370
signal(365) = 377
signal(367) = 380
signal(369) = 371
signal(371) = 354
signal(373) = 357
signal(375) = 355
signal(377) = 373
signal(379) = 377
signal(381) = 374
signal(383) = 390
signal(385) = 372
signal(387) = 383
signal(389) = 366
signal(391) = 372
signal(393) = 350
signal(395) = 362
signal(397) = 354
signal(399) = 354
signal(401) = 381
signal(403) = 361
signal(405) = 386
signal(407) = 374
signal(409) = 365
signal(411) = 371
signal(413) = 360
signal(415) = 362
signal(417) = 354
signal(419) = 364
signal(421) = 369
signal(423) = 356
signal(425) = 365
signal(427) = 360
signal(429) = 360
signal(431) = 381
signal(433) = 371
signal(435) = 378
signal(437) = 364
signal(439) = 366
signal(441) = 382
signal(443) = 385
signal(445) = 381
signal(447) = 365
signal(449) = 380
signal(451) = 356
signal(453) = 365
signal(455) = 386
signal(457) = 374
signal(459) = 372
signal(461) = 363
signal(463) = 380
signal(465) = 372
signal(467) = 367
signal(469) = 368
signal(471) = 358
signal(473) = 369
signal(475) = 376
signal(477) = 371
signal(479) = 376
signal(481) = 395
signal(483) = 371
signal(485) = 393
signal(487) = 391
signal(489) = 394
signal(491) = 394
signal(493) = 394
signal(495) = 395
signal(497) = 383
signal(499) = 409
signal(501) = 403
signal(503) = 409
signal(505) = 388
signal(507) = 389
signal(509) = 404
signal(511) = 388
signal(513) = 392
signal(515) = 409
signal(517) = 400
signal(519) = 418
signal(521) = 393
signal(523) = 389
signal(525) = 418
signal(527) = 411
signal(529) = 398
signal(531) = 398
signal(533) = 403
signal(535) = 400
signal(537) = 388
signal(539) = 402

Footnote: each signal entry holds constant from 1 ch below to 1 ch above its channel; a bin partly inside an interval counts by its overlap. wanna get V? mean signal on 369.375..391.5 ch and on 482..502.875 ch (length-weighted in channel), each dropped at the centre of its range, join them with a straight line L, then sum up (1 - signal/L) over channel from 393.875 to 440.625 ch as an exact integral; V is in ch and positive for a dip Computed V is 1.4 ch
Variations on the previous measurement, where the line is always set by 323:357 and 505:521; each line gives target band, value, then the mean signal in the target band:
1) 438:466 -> 1.36 ch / 373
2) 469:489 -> 0.87 ch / 378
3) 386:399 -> 0.75 ch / 364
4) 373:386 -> 0.42 ch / 372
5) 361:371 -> 0.31 ch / 372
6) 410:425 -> 1.01 ch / 362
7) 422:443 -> 1.14 ch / 369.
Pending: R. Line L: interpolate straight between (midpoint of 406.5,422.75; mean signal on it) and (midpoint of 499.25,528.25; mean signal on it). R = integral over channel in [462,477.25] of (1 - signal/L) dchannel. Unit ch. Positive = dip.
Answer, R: 0.6 ch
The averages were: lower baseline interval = 364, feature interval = 370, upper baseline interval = 401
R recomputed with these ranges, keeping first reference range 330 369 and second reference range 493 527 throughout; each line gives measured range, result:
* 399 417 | 0.86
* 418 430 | 0.82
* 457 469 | 0.69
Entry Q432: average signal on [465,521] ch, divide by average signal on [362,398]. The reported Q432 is 1.05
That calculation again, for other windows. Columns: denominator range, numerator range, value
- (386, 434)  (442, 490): 1.03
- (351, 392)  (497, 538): 1.08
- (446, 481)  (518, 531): 1.09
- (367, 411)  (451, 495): 1.02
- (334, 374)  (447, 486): 0.99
